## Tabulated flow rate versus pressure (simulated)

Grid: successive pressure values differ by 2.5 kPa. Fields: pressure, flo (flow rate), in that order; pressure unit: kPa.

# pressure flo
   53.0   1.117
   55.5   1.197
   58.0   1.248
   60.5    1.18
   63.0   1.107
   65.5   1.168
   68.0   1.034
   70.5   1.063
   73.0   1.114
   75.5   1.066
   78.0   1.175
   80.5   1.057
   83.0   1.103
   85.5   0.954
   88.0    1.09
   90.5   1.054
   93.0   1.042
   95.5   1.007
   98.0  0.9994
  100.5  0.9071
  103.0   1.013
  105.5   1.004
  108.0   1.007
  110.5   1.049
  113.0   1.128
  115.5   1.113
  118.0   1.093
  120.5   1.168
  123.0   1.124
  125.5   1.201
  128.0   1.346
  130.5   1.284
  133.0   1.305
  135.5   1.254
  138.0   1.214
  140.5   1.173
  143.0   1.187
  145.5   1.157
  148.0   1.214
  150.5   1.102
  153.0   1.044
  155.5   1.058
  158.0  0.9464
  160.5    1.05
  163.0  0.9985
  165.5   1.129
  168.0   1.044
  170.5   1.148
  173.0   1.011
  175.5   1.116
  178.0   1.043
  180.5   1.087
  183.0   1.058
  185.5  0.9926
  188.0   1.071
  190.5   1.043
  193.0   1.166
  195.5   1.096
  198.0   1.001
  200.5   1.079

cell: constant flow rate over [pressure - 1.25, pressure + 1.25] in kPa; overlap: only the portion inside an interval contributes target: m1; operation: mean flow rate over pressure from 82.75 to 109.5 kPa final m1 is 1.01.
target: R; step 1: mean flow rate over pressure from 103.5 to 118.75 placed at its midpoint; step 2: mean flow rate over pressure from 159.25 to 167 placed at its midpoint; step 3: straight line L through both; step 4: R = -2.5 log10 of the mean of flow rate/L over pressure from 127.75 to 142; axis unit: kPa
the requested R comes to -0.18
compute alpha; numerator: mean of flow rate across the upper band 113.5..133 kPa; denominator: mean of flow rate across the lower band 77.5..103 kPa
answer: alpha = 1.16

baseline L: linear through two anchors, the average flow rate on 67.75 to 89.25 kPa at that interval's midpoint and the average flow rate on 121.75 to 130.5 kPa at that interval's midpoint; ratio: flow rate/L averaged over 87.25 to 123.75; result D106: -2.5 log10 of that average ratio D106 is 0.11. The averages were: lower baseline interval 1.07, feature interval 1.05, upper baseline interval 1.23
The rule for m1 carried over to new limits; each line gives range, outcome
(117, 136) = 1.22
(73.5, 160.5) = 1.11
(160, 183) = 1.07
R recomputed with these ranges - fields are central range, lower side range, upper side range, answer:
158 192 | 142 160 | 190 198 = 0.04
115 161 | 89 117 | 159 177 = -0.11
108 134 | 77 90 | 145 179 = -0.09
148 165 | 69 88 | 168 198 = 0.02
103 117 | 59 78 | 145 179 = 0.04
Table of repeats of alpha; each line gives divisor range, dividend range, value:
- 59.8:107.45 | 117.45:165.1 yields 1.09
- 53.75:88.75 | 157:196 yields 0.96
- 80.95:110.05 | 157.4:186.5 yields 1.04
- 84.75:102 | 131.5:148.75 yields 1.20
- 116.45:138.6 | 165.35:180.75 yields 0.88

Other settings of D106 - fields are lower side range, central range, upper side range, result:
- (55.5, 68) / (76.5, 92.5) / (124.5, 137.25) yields 0.125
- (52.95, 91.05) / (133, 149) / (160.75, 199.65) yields -0.120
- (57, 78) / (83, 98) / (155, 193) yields 0.078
